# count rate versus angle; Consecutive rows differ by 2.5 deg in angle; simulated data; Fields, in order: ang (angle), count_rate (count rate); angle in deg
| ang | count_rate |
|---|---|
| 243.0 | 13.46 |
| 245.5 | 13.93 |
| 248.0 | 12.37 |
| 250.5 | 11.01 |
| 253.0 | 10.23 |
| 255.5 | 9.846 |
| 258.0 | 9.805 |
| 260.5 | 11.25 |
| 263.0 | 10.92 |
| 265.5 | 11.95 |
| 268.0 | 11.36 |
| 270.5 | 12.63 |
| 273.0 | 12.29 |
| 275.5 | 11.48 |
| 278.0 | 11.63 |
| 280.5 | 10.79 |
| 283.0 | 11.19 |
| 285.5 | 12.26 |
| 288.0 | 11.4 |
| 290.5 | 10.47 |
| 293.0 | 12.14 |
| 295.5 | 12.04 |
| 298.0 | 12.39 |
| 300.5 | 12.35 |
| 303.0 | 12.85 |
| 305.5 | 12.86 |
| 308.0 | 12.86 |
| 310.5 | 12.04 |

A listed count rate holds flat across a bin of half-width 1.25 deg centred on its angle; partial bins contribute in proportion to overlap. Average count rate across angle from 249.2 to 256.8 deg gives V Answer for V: 10.4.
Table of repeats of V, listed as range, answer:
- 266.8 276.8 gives 11.9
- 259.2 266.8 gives 11.4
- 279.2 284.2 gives 11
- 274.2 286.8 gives 11.5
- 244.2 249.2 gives 13.2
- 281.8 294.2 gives 11.5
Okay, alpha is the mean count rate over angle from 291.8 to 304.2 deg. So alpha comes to 12.4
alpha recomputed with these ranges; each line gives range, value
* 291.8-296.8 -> 12.1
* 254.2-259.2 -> 9.83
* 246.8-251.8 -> 11.7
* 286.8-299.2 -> 11.7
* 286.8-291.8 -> 10.9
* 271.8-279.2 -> 11.8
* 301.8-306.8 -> 12.9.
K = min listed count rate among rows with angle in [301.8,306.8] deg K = 12.85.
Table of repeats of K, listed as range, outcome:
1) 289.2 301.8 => 10.47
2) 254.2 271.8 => 9.805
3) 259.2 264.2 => 10.92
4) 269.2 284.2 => 10.79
